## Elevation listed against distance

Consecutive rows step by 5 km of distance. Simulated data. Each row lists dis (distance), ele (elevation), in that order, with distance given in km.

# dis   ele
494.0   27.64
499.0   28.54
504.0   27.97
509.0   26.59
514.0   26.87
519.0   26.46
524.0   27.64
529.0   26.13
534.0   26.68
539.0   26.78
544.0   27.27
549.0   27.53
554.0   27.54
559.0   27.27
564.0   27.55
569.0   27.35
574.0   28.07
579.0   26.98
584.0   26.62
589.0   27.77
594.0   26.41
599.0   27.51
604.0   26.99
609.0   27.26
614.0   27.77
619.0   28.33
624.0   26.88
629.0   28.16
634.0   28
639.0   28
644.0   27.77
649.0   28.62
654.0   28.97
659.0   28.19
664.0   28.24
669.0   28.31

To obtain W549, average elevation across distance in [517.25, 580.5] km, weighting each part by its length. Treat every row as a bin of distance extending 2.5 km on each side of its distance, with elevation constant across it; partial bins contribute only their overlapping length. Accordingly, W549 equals 27.2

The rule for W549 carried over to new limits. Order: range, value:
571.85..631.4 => 27.4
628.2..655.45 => 28.2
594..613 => 27.2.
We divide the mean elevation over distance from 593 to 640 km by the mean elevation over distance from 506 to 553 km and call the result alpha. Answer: 1.0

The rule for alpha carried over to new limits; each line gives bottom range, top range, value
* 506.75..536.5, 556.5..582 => 1.03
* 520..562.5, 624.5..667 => 1.04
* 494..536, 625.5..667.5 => 1.04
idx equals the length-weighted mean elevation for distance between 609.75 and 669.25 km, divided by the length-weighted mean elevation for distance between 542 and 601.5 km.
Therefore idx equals 1.03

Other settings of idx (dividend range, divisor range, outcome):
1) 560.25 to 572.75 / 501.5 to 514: 1.01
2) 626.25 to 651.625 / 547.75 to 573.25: 1.02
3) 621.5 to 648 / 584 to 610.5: 1.03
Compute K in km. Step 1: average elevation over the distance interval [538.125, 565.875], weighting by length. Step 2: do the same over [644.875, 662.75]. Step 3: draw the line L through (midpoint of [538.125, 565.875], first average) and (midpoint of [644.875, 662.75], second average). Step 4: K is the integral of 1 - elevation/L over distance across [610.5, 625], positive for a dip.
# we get 0.2 km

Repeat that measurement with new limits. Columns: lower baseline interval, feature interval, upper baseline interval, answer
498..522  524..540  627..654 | 0.4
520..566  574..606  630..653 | 0.6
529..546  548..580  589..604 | -0.7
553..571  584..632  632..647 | 0.5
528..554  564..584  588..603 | -0.2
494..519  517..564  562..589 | 0.5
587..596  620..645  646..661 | 0.2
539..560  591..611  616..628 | 0.4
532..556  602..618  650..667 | 0.3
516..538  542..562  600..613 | -0.4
